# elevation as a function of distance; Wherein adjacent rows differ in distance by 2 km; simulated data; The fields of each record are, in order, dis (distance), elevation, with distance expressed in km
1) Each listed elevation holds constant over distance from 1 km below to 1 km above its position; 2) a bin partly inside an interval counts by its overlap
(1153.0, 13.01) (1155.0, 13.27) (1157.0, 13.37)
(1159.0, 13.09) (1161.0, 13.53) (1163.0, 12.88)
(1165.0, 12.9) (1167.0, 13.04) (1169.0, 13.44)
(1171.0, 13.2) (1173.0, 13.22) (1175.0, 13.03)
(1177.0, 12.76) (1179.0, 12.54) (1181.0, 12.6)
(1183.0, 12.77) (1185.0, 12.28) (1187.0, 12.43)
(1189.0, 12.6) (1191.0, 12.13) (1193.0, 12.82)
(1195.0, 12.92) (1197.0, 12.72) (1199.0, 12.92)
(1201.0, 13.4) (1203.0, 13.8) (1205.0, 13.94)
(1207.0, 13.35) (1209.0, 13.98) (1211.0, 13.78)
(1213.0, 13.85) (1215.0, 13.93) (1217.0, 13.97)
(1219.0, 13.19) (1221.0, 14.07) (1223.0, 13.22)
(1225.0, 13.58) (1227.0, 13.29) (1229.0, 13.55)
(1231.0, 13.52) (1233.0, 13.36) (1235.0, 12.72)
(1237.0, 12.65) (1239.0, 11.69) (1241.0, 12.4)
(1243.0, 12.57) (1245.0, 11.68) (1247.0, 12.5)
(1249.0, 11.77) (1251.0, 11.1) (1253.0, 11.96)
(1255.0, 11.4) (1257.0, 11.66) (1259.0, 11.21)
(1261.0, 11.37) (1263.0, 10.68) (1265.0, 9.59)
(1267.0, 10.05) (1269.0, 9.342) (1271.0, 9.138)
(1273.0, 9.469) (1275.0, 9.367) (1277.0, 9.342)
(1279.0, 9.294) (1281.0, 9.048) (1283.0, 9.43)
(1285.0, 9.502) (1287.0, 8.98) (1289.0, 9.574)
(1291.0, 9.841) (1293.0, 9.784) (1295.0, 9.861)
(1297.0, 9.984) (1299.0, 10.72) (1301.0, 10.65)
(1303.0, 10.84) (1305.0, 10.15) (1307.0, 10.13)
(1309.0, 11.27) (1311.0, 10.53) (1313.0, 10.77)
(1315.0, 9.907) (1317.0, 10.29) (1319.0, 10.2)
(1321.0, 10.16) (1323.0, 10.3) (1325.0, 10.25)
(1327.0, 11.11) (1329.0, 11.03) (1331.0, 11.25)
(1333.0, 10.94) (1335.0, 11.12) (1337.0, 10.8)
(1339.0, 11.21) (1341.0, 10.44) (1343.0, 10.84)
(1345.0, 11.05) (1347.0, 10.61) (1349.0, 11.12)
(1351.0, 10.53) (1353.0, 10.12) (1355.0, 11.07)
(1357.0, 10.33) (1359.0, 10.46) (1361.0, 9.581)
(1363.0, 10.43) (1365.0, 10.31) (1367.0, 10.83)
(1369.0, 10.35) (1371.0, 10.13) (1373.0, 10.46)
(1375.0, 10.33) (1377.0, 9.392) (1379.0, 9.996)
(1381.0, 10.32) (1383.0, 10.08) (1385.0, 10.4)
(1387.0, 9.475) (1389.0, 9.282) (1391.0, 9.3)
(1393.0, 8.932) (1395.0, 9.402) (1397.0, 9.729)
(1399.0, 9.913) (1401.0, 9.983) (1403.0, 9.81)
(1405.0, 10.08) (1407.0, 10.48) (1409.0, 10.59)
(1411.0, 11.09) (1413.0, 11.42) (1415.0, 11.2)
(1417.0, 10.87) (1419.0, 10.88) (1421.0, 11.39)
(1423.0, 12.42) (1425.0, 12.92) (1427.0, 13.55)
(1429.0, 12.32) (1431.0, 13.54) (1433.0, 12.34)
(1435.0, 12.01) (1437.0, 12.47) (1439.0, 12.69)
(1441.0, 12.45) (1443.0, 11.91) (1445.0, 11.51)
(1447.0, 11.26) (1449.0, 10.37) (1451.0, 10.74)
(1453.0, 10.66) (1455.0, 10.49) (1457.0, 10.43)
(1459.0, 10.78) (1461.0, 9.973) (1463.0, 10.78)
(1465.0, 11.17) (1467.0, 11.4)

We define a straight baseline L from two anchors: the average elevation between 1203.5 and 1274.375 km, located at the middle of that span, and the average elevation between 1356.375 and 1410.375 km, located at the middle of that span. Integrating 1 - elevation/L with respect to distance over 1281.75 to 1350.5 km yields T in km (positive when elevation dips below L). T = 3.8 km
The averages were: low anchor 12.3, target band 10.4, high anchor 10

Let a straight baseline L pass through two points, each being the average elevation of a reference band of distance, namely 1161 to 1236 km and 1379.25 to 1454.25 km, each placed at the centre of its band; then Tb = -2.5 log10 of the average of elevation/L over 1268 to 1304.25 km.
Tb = 0.261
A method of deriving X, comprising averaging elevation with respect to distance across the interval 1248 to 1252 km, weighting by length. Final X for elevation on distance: 11.4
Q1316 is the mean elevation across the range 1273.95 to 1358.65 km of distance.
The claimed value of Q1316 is 10.3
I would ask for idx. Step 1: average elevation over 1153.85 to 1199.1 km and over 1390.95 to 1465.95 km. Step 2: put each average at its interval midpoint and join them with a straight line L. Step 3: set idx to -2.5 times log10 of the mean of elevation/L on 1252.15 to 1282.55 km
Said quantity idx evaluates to 0.203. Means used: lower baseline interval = 12.9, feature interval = 10.2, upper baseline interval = 11.1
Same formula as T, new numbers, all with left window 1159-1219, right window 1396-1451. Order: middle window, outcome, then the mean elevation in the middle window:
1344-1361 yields 1.93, 10.6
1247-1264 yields 1.60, 11.5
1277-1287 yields 2.55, 9.29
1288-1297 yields 1.88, 9.79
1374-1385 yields 1.59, 10.1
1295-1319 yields 3.59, 10.4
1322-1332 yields 1.11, 10.8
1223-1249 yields 0.05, 12.8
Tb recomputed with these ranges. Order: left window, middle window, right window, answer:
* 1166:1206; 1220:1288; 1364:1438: 0.09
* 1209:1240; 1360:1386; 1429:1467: 0.18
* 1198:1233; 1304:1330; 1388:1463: 0.18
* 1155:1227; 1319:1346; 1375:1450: 0.09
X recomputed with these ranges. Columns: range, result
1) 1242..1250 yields 12.1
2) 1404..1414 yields 10.7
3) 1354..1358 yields 10.7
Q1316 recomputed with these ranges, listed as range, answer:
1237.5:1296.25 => 10.5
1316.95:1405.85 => 10.3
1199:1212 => 13.6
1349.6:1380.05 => 10.3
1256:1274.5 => 10.3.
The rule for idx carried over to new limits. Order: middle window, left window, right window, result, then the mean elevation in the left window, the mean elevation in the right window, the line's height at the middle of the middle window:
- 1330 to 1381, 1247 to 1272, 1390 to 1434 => 0.041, 10.8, 11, 10.9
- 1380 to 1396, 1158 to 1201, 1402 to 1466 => 0.206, 12.9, 11.4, 11.7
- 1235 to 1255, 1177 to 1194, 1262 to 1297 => -0.133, 12.5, 9.56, 10.7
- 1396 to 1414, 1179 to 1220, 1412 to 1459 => 0.152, 13.2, 11.7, 11.9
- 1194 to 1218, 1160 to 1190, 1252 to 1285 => -0.135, 12.9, 10.1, 12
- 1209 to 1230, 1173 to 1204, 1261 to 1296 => -0.169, 12.8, 9.6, 11.7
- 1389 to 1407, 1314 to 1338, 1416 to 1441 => 0.216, 10.6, 12.3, 11.8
